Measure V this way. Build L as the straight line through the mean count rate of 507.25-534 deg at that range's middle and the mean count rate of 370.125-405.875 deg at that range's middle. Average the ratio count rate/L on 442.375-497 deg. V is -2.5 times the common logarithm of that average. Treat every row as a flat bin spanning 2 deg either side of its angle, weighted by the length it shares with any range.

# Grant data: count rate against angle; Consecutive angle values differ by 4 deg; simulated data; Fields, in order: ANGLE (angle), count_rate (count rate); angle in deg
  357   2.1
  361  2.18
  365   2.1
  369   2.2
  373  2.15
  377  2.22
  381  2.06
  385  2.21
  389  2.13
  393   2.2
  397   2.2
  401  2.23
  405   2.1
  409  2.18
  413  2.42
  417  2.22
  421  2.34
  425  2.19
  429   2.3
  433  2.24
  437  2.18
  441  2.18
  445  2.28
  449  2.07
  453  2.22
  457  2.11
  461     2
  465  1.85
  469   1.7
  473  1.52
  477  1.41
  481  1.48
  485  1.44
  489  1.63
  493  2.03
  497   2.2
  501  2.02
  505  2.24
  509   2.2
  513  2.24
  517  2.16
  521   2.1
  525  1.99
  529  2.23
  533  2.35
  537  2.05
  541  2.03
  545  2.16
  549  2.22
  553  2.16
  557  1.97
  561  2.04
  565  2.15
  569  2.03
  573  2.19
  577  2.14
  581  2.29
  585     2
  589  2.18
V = 0.18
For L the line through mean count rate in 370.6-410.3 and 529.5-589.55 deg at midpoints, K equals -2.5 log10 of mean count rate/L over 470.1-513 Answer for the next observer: 0.17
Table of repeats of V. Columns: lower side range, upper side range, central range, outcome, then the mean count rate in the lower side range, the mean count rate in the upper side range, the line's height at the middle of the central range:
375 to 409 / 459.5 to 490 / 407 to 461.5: -0.174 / 2.17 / 1.62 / 1.89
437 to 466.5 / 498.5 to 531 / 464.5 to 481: 0.319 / 2.11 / 2.15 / 2.12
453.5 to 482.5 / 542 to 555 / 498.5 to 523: -0.098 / 1.75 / 2.17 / 1.97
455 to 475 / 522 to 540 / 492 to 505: -0.063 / 1.84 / 2.15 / 1.99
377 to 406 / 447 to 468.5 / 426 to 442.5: -0.075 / 2.17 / 2.03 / 2.08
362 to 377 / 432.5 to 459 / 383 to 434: -0.028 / 2.16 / 2.18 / 2.17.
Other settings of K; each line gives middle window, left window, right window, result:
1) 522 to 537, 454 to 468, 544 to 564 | -0.05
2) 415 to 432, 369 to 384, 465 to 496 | -0.18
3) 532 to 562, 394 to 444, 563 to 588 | 0.02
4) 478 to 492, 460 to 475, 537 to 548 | 0.19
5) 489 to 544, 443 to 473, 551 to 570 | -0.04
